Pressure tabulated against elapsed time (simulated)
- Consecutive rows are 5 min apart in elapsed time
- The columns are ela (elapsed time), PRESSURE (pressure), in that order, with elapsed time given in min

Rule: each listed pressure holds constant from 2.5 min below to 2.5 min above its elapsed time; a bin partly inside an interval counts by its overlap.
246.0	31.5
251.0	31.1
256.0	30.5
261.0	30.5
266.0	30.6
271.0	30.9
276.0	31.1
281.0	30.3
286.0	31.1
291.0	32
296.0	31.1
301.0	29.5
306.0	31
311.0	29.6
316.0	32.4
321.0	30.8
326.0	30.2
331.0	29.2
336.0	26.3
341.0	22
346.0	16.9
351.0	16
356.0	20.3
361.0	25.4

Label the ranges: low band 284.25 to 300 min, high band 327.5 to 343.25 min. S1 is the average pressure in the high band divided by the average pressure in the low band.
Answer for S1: 0.8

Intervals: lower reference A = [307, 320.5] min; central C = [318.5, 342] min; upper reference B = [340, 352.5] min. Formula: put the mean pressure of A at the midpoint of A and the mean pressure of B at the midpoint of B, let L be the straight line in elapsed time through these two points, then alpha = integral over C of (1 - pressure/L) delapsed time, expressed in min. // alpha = -3.6 min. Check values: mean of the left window 31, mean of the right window 18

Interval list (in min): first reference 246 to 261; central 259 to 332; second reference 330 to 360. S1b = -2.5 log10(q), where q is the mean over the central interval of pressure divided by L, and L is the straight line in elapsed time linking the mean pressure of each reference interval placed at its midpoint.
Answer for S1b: -0.16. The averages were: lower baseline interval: 30.9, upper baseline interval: 21.6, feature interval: 30.7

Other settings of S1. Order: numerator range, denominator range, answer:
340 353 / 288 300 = 0.57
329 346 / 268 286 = 0.79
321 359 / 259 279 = 0.76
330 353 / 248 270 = 0.71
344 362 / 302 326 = 0.63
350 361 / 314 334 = 0.66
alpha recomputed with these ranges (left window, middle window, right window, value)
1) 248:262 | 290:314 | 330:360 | -4.3 min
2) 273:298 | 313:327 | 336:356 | -3.8 min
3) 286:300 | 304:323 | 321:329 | -0.2 min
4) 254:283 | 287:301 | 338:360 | -2.1 min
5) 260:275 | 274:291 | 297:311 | -0.3 min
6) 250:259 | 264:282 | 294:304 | -0.1 min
